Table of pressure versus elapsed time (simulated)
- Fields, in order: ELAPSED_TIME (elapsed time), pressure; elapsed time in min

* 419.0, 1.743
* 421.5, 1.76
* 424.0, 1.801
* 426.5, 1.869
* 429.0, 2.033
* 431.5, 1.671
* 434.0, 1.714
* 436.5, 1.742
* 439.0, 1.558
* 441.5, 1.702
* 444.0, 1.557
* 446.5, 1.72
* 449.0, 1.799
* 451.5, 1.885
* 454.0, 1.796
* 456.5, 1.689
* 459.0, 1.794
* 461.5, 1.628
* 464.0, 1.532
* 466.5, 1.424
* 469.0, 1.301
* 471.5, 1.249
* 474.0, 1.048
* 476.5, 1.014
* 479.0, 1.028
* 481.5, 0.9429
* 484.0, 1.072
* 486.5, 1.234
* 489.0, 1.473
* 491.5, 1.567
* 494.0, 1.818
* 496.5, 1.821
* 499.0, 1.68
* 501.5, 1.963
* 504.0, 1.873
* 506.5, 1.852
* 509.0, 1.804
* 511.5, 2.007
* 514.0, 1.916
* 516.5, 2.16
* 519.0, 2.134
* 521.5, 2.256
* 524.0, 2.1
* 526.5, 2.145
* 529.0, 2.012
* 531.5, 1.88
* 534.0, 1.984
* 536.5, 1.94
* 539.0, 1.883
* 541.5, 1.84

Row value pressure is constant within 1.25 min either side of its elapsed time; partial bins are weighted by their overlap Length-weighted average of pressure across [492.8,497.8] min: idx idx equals 1.82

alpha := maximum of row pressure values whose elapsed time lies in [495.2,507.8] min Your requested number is 1.963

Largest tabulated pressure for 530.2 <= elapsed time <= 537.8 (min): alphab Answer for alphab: 1.984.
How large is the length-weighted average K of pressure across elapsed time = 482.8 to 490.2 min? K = 1.26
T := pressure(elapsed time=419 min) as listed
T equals 1.743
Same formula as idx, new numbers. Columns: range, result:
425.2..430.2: 1.95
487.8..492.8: 1.52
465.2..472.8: 1.32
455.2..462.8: 1.7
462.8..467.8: 1.48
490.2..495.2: 1.69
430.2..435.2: 1.7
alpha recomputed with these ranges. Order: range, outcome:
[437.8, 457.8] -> 1.885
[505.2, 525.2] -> 2.256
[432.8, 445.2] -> 1.742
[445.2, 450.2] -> 1.799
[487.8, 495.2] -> 1.818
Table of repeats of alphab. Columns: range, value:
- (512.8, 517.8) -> 2.16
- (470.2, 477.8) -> 1.249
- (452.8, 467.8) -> 1.796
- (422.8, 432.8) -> 2.033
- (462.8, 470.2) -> 1.532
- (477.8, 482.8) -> 1.028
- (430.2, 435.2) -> 1.714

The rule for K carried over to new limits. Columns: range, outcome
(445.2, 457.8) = 1.78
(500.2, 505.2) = 1.92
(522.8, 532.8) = 2.03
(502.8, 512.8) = 1.88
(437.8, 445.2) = 1.61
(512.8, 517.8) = 2.04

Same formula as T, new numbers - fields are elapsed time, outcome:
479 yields 1.028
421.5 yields 1.76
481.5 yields 0.9429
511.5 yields 2.007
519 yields 2.134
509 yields 1.804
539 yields 1.883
